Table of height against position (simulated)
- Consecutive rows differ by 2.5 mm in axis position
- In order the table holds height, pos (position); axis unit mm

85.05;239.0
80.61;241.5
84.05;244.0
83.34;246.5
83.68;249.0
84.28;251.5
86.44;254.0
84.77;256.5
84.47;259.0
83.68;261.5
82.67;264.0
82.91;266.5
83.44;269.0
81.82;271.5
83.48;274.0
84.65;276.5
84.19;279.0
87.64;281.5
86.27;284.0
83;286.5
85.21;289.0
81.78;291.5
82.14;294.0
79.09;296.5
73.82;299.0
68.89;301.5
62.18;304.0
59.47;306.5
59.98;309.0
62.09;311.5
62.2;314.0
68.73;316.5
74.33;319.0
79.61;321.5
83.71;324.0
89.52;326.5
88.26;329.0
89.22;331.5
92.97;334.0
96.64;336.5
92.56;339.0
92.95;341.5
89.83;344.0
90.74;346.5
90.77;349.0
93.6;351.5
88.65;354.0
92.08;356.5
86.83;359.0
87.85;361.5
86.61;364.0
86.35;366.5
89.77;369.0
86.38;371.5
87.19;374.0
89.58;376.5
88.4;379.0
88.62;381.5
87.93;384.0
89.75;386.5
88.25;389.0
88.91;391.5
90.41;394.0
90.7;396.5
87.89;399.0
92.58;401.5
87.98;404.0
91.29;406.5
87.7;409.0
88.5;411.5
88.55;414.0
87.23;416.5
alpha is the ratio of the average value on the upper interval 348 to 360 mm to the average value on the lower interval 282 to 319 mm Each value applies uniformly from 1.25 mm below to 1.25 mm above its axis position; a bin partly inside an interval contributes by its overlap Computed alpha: 1.2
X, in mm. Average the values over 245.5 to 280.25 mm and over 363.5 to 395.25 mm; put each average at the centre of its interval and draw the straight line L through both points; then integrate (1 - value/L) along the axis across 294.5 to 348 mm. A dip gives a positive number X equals 4.5 mm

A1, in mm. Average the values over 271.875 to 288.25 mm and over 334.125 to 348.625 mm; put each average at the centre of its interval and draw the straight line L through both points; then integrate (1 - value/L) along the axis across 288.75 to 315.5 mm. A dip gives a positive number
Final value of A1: 5.3 mm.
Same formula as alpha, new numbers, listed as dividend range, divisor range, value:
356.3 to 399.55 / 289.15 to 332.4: 1.19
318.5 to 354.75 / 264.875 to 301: 1.08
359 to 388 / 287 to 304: 1.14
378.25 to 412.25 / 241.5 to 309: 1.11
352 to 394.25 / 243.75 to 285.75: 1.05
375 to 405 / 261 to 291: 1.06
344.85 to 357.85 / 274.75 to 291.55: 1.07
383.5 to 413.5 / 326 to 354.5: 0.98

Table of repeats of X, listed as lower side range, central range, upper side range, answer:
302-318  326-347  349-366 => -3.80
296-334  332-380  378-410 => -4.83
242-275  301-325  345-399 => 5.10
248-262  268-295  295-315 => -3.33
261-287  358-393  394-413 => 0.12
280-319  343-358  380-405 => -1.59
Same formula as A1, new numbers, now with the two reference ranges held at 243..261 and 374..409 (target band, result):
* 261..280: 0.4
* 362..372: 0.1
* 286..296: 0.4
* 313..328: 1.7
